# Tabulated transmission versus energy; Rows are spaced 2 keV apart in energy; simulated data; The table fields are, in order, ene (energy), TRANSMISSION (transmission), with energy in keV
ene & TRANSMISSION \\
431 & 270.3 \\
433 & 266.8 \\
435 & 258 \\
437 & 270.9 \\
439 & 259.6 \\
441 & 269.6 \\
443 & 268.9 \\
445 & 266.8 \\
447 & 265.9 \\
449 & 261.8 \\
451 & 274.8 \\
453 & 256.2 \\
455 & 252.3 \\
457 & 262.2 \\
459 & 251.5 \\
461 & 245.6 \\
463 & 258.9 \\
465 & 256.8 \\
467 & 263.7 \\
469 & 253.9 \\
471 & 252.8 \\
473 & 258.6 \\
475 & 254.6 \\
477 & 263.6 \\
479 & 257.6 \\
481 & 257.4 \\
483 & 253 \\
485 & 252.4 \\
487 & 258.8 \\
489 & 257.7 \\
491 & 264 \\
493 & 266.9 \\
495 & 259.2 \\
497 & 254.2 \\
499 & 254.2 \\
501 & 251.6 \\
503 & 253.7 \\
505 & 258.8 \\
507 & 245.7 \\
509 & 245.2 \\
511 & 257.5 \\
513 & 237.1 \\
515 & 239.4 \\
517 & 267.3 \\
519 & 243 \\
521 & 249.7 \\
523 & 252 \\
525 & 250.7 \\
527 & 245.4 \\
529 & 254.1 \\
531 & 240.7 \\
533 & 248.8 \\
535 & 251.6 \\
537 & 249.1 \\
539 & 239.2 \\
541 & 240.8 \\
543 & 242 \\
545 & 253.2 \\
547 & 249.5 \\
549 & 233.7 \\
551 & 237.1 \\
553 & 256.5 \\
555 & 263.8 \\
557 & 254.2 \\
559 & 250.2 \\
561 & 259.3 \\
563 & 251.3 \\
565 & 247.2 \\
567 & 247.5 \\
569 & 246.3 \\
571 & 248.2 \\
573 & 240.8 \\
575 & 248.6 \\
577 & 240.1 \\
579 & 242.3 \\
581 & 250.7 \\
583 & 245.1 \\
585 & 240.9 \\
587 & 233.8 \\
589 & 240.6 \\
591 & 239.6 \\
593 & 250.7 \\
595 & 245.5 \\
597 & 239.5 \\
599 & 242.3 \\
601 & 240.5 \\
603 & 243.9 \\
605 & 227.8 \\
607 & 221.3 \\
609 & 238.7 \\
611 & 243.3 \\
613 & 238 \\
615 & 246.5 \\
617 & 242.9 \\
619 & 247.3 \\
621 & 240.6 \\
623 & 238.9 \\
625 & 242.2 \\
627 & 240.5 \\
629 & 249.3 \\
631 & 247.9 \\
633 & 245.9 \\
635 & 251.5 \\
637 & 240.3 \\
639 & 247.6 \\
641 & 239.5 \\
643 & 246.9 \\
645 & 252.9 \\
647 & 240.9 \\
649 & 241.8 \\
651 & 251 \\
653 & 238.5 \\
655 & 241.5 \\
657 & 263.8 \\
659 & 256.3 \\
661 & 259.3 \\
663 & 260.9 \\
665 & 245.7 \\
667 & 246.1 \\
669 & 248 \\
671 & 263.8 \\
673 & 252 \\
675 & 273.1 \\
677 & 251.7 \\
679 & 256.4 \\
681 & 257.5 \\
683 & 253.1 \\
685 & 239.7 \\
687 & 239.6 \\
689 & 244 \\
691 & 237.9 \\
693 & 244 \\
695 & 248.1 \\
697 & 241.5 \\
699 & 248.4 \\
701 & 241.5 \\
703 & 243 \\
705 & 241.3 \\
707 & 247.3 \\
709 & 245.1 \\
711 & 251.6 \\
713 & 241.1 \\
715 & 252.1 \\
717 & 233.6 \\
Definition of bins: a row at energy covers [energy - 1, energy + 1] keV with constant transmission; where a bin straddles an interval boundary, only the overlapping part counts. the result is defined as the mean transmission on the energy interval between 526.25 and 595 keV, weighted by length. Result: 247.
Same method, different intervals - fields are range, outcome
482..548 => 251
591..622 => 241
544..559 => 250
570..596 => 244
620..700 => 248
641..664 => 250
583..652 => 242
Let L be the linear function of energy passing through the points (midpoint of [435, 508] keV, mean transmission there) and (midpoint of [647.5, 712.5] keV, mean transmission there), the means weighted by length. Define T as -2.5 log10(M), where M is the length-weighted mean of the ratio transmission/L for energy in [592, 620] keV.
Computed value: 0.05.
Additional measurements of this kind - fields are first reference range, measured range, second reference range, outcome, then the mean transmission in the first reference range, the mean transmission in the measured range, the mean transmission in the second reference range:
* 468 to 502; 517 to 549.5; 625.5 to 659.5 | 0.029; 257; 247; 247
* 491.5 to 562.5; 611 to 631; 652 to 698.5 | 0.032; 250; 243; 251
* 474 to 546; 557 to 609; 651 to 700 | 0.034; 252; 243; 250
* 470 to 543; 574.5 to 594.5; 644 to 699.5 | 0.035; 252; 243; 250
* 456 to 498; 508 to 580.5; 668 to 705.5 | 0.029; 257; 248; 249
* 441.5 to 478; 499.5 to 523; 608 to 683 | 0.027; 260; 250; 248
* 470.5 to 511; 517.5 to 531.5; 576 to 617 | 0.010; 256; 249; 241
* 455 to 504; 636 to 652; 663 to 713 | 0.022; 257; 245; 248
